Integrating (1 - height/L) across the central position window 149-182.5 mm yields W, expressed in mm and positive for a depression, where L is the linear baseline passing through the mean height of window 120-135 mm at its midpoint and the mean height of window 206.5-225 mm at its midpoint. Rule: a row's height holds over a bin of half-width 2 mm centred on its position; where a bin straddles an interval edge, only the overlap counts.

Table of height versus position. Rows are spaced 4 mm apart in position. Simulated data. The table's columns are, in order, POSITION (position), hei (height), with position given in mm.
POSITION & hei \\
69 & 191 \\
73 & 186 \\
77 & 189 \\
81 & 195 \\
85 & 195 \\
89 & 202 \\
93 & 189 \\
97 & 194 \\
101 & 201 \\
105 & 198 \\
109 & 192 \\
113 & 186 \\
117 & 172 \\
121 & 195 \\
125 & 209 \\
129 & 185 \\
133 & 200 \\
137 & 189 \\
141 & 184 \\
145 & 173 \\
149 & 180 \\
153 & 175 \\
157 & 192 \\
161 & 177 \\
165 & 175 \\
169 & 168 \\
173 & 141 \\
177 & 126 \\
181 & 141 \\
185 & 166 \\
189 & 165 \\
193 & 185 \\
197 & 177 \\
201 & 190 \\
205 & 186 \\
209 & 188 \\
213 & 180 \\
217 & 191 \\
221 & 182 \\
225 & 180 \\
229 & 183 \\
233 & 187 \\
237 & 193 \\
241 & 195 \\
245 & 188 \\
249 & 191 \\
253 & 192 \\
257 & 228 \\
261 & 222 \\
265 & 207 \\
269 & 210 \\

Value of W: 5.0 mm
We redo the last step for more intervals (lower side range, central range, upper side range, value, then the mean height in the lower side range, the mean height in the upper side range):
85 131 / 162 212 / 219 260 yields 6.49 mm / 193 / 193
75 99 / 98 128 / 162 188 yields -1.79 mm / 194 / 154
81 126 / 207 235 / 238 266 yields 2.29 mm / 194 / 203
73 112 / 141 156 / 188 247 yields 0.95 mm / 194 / 185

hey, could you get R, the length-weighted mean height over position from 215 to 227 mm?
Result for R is 184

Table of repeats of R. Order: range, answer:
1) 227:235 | 185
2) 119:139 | 196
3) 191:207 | 184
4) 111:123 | 184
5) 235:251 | 192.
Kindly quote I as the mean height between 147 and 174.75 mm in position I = 173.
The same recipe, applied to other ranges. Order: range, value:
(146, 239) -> 175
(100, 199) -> 178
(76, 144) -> 192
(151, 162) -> 182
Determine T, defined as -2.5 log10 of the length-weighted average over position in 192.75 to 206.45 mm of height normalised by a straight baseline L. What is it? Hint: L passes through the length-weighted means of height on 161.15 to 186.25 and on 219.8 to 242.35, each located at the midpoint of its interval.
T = -0.10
